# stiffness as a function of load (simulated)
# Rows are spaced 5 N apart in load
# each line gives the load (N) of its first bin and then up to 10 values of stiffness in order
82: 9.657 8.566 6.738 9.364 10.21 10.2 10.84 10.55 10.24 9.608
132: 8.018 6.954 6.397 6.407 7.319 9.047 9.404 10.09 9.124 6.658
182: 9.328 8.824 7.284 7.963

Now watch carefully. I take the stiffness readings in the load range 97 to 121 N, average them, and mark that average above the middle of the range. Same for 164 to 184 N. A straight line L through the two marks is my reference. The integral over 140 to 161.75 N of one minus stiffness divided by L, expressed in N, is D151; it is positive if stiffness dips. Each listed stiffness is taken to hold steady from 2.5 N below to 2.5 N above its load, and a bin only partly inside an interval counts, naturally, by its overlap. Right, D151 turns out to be 4.2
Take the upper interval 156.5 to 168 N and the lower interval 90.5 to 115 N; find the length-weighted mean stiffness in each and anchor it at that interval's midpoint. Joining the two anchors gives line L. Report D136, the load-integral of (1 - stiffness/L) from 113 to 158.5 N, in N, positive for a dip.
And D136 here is 5.8 N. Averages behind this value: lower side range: 9.6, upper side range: 9.52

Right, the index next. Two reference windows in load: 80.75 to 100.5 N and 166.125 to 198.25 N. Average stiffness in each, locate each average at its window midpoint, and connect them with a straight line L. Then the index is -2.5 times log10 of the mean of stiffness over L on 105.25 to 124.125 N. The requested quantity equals -0.221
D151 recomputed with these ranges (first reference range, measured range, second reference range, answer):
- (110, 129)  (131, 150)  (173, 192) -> 5.44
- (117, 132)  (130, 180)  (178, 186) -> 6.61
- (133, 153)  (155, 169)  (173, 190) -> -3.60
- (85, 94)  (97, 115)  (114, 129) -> -2.69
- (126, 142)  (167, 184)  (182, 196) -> -0.93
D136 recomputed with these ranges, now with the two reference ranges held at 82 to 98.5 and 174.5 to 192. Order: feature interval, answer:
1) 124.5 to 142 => 0.7 N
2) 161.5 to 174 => -2.2 N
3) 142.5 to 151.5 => 1.8 N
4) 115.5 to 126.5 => -2.6 N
